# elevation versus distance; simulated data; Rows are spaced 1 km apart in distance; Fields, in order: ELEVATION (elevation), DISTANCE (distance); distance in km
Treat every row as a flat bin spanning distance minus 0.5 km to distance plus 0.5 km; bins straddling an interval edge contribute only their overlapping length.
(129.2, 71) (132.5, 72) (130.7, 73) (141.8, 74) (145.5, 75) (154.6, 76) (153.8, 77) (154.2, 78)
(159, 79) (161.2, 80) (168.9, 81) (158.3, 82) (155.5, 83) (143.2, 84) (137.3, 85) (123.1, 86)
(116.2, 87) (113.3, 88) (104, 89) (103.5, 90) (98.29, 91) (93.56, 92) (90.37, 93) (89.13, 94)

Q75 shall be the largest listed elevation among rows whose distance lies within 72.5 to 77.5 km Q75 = 154.6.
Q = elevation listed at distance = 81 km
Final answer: 168.9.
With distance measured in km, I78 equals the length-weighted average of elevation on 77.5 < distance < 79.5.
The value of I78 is 157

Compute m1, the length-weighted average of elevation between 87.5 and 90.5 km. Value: 107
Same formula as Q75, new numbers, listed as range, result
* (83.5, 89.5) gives 143.2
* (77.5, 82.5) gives 168.9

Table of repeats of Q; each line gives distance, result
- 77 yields 153.8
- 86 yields 123.1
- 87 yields 116.2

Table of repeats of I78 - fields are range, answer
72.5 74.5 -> 136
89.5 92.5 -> 98.5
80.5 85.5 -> 153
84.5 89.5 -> 119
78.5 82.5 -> 162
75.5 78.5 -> 154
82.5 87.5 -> 135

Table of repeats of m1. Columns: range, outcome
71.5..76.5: 141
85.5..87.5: 120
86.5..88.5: 115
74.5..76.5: 150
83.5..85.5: 140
